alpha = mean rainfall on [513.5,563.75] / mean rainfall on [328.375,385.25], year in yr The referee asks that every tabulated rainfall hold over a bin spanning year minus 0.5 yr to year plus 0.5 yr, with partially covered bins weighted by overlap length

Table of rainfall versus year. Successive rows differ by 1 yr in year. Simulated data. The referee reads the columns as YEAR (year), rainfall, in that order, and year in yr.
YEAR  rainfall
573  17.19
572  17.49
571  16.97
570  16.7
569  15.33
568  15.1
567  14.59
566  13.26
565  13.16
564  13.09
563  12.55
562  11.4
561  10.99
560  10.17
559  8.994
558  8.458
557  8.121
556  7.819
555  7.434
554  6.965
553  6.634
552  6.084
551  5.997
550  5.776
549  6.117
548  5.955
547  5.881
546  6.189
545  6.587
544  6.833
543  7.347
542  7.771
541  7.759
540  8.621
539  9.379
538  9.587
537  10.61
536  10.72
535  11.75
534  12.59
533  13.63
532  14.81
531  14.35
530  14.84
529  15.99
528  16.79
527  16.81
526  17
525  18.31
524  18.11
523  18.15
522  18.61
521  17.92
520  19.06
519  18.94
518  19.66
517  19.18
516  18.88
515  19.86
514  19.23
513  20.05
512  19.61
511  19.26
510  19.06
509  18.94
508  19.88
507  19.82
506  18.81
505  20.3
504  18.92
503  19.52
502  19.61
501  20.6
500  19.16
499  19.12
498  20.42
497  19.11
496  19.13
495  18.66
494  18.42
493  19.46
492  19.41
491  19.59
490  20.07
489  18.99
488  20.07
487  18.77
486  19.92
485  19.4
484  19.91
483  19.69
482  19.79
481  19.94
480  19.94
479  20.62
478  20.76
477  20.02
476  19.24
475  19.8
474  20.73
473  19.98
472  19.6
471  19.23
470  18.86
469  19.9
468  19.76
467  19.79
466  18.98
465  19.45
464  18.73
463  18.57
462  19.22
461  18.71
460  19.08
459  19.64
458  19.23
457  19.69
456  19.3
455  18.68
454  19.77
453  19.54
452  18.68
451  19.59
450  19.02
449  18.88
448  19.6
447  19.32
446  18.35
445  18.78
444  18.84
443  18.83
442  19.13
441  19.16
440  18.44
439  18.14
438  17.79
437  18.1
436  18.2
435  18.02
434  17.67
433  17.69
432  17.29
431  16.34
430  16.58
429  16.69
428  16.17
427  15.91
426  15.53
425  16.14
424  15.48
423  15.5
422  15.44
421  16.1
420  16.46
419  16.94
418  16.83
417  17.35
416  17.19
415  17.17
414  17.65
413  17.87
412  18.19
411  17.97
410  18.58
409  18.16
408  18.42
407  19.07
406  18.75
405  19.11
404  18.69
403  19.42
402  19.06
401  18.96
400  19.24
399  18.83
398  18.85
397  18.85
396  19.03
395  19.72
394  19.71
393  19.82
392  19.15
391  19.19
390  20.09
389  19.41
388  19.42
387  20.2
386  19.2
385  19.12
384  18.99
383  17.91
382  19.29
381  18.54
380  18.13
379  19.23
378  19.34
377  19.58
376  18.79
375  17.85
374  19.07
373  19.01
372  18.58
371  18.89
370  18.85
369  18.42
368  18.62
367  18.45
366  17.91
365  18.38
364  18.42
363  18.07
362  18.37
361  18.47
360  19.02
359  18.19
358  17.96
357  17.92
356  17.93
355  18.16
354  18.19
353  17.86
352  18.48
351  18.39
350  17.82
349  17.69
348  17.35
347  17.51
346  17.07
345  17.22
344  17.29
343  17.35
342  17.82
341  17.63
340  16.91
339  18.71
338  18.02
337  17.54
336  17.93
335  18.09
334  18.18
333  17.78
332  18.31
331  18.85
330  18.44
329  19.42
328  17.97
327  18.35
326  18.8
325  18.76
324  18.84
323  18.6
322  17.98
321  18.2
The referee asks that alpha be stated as 0.66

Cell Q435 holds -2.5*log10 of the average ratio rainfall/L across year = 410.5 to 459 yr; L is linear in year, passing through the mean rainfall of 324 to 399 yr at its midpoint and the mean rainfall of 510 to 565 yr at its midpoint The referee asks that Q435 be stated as -0.12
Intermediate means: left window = 18.5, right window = 12.5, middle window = 17.8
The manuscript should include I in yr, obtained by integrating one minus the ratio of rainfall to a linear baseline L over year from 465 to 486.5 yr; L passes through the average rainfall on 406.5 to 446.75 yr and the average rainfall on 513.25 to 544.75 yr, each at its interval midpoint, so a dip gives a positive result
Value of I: -5.0 yr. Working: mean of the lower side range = 17.5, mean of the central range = 19.8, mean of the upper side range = 14.6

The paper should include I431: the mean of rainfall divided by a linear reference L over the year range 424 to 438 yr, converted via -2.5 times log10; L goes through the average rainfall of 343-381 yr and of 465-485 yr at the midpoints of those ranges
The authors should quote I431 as 0.14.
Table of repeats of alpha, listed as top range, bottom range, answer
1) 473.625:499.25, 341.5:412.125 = 1.06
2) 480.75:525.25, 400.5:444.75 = 1.10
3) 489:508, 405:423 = 1.11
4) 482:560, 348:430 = 0.83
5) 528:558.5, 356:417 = 0.49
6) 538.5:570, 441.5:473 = 0.48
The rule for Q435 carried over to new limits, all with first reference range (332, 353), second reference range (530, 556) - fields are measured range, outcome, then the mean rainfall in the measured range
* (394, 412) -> -0.25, 18.9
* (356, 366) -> -0.08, 18.3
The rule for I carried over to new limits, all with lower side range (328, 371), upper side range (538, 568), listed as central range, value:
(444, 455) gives -4.6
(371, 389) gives -2.5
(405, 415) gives -1.9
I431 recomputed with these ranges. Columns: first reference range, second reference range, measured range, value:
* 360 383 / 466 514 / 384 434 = 0.05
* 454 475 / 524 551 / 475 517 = -0.25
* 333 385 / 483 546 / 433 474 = -0.10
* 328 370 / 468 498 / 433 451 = 0.03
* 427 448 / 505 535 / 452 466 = -0.07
